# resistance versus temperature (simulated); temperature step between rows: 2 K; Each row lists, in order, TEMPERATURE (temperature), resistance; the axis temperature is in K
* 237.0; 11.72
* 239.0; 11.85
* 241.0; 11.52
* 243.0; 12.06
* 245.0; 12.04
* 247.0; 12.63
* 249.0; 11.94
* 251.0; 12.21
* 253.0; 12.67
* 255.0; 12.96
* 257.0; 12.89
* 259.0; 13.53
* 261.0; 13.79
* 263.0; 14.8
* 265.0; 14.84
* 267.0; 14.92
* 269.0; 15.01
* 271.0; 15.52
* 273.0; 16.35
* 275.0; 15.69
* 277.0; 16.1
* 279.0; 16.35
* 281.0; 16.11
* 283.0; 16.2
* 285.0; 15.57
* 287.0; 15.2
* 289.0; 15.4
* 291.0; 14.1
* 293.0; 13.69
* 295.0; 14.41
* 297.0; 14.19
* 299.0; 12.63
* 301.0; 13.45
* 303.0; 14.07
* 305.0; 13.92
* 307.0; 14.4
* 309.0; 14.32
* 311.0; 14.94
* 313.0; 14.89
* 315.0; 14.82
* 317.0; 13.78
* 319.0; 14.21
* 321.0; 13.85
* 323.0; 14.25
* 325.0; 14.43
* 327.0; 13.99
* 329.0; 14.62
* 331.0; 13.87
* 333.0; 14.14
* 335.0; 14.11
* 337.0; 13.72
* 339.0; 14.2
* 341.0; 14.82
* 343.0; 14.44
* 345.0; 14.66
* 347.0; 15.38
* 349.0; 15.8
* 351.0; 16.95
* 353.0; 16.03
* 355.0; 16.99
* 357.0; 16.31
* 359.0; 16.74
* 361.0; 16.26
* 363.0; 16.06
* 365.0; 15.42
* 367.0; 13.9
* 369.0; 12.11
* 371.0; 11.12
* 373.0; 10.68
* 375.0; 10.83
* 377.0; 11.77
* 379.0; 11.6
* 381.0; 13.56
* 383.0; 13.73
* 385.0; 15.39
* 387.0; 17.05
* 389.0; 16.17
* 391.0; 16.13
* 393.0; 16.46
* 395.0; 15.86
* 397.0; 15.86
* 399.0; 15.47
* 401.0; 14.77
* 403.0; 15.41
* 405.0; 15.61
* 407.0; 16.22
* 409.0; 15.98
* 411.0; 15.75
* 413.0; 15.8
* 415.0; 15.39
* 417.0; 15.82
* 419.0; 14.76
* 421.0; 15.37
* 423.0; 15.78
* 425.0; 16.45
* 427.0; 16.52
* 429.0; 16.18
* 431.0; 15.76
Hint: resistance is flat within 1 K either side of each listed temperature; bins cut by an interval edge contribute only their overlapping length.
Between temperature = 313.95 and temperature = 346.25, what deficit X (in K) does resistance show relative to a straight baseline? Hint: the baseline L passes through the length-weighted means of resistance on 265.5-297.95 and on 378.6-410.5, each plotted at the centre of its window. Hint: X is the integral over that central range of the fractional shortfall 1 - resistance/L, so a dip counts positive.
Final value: 2.3 K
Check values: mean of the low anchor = 15.3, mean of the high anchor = 15.4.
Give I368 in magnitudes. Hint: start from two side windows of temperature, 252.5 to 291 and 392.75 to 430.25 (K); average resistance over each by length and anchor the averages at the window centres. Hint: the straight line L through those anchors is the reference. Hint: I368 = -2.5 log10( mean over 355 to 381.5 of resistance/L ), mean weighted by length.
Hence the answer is 0.13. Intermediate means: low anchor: 14.9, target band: 13.7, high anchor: 15.7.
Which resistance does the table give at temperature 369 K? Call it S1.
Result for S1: 12.11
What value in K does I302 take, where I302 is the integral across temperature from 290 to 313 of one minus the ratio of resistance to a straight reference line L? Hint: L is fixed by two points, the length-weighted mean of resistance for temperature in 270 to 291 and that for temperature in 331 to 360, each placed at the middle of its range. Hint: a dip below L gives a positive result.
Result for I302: 2.3 K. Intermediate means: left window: 15.8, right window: 15.3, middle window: 14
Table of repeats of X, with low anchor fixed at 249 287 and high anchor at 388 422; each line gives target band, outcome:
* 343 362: -0.9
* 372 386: 2.7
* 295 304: 0.7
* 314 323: 0.5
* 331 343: 0.8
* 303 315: 0.4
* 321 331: 0.6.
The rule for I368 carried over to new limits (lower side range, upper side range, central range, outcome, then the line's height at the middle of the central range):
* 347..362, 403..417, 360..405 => 0.12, 16.1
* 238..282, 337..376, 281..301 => -0.04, 14.1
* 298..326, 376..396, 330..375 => -0.01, 14.5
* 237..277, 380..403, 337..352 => -0.02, 14.8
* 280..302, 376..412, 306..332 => 0.03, 14.8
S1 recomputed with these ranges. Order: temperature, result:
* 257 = 12.89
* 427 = 16.52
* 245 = 12.04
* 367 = 13.9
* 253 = 12.67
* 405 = 15.61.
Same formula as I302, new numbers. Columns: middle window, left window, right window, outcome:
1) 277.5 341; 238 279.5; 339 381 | -1.8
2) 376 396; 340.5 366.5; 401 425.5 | 1.2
